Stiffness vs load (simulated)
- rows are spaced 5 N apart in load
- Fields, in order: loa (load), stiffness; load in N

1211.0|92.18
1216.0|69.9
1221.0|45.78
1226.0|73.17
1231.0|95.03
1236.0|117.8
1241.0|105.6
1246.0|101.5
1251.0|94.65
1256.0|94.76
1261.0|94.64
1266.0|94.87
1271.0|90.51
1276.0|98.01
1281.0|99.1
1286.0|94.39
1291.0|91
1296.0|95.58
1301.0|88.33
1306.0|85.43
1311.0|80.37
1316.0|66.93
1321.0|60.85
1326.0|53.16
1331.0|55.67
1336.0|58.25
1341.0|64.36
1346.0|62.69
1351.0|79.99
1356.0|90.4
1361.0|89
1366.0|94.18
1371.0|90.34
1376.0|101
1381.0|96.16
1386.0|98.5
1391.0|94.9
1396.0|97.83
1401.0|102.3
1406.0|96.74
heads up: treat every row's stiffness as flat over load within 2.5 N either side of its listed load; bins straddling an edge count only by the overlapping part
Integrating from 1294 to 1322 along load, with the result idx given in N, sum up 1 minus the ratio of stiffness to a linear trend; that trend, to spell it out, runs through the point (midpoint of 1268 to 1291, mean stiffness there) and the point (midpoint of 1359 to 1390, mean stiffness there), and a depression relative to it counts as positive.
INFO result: 4.3 N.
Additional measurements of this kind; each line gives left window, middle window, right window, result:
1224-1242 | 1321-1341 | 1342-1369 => 6.6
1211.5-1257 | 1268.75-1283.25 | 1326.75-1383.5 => -1.8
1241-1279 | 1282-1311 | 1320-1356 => -3.3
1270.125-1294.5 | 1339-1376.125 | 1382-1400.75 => 5.2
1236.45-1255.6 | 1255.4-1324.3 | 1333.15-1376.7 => 4.2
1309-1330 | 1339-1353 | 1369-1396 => 1.6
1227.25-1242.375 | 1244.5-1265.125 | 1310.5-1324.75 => -0.3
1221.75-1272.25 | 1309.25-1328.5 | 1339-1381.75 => 5.2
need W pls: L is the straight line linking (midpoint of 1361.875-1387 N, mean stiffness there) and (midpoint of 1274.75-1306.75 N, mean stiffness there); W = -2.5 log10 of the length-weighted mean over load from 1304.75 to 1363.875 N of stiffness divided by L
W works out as 0.32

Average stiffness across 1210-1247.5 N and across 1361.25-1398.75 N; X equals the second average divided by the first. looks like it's 1.10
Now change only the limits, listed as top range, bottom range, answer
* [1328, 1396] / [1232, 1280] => 0.84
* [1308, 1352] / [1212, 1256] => 0.73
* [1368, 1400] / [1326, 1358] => 1.44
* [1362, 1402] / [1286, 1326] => 1.20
